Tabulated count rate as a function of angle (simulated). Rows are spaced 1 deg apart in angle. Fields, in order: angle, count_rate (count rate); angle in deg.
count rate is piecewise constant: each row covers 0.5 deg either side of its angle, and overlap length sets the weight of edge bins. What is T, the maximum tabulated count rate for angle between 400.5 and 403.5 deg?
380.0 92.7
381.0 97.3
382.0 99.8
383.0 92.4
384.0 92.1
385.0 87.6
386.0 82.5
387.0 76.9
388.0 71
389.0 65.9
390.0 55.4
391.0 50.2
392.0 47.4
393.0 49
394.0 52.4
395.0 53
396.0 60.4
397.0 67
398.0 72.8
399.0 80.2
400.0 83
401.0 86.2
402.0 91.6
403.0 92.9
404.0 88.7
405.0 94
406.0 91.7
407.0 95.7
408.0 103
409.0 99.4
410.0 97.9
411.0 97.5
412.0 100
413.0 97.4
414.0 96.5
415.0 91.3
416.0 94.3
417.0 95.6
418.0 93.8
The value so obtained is 92.9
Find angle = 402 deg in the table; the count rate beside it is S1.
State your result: 91.6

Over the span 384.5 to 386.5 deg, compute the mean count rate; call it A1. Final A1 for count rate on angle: 85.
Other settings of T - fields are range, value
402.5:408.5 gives 103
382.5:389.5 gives 92.4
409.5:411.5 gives 97.9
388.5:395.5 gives 65.9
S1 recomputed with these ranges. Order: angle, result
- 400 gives 83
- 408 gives 103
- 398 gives 72.8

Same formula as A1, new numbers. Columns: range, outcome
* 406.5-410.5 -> 99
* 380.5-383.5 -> 96.5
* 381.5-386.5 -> 90.9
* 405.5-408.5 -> 96.8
